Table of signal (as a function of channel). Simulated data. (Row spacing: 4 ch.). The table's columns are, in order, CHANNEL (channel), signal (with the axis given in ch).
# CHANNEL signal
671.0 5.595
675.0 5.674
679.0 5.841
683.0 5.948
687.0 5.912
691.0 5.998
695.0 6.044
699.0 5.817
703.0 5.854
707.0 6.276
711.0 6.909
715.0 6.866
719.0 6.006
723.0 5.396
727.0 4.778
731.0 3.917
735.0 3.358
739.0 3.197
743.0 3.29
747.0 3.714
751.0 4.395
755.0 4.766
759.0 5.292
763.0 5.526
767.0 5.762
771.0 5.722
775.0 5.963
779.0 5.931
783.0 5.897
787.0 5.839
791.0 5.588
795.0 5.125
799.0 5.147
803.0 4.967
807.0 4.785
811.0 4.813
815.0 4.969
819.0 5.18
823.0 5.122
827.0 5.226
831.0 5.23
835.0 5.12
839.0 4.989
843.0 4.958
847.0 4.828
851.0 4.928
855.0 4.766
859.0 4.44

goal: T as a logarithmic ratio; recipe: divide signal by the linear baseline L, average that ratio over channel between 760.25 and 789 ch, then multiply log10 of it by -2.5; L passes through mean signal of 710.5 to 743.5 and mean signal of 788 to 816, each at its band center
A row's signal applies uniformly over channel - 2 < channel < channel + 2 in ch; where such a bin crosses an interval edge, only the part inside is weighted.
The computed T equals -0.16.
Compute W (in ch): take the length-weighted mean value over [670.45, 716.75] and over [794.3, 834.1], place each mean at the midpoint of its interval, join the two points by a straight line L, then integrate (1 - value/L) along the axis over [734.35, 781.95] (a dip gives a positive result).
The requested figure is 6.02 ch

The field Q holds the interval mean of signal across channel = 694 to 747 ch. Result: 5.14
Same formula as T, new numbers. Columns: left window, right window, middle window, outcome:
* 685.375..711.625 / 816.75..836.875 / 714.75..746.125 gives 0.302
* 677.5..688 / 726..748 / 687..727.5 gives -0.237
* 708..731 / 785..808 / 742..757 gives 0.341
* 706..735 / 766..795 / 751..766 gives 0.114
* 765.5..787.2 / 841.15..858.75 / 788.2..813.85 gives 0.087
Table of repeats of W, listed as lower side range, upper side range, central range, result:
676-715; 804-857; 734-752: 6.8 ch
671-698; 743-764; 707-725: -3.4 ch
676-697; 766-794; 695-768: 9.8 ch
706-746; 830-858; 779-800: -2.7 ch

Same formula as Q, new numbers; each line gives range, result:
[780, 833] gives 5.24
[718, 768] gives 4.52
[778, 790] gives 5.86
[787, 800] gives 5.38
